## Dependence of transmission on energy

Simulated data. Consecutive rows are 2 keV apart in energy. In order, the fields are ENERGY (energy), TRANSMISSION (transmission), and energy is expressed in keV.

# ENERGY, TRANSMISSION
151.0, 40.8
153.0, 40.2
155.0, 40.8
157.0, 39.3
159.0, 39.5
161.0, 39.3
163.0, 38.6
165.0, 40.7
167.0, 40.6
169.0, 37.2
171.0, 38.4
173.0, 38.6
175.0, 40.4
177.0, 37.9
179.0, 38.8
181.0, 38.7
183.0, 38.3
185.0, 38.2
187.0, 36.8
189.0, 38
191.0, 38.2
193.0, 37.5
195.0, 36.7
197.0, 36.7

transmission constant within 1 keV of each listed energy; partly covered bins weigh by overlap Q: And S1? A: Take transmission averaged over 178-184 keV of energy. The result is 38.6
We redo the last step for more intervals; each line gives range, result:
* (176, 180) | 38.3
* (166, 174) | 38.7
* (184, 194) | 37.7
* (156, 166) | 39.5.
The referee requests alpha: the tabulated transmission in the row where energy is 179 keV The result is 38.8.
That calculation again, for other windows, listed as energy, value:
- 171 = 38.4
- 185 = 38.2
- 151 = 40.8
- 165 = 40.7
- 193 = 37.5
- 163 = 38.6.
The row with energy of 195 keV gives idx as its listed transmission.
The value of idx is 36.7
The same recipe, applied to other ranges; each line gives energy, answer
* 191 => 38.2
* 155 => 40.8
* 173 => 38.6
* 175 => 40.4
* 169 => 37.2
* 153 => 40.2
